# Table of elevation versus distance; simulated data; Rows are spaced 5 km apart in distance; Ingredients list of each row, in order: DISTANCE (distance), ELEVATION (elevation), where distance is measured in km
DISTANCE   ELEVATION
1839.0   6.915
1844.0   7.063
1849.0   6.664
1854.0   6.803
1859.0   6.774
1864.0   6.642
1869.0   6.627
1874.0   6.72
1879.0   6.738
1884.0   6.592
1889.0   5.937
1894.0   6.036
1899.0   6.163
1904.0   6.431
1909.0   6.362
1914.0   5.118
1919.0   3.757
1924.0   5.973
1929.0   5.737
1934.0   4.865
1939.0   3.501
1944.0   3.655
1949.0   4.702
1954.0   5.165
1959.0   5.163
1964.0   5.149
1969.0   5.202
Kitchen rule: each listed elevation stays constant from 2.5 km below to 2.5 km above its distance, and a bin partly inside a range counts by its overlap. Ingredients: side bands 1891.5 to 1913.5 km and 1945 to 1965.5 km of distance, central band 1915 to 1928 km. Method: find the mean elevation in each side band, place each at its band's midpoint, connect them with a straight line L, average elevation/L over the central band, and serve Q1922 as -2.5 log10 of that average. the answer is 0.14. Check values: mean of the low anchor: 6.15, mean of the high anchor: 4.94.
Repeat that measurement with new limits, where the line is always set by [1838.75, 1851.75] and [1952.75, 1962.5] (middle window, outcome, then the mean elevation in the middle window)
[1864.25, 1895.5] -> -0.02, 6.47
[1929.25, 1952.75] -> 0.23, 4.38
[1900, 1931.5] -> 0.04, 5.59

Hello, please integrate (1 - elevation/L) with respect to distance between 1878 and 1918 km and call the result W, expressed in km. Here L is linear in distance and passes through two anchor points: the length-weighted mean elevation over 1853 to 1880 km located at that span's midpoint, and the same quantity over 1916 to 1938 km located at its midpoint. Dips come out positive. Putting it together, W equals -1.7 km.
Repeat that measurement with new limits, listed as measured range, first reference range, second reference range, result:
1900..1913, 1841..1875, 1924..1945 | -1.9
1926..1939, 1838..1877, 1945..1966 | 1.0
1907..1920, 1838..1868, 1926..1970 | 0.8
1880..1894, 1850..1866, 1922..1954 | -0.6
